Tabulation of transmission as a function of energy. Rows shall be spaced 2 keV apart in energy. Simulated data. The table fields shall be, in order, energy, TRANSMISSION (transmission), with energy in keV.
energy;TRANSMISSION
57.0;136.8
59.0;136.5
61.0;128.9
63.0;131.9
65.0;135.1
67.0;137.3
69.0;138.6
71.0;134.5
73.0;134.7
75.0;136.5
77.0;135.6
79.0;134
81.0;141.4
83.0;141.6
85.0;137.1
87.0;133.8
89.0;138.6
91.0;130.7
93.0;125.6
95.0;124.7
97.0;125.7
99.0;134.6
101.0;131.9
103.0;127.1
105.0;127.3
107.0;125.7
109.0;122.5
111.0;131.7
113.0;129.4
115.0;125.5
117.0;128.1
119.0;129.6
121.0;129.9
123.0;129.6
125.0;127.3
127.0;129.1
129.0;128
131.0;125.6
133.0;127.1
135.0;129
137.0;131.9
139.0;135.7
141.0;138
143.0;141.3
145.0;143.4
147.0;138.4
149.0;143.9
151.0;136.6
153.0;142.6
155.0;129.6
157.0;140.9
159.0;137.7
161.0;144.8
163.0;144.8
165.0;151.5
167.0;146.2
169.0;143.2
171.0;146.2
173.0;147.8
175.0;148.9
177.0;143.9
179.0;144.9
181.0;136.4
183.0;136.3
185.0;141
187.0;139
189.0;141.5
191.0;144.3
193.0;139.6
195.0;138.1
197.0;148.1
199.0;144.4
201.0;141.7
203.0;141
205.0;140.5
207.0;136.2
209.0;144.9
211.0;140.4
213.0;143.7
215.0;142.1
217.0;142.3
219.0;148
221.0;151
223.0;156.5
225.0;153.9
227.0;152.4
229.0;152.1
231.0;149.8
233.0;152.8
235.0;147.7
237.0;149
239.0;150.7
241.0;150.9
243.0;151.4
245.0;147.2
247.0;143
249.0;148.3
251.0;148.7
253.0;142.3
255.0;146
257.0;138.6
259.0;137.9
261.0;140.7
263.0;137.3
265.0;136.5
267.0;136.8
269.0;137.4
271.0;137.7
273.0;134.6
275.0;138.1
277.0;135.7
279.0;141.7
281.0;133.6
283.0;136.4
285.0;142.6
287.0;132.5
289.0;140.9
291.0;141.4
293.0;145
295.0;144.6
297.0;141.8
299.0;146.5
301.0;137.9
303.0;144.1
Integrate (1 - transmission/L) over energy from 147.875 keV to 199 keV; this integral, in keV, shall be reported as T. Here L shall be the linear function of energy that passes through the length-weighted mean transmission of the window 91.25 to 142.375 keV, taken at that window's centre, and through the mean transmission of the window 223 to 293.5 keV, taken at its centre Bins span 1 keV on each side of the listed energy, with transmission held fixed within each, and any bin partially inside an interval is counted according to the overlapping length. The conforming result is -2.9 keV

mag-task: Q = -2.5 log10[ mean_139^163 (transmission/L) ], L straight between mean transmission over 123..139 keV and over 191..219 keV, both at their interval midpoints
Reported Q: -0.06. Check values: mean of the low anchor 129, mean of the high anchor 142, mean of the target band 140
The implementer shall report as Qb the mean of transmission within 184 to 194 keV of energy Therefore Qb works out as 141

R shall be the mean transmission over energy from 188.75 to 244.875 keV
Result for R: 146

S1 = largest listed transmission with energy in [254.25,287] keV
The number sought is 146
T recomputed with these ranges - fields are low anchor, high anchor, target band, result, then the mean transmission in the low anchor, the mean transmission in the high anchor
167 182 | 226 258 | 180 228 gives 0.9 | 145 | 148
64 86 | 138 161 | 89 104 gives 0.9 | 137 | 139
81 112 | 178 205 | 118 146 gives 0.6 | 131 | 141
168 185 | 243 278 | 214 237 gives -1.3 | 143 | 141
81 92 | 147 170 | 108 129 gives 1.6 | 137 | 142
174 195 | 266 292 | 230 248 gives -1.3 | 141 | 138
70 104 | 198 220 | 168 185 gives -0.4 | 133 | 142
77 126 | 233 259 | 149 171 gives -0.8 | 131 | 147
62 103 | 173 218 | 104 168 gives 1.7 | 134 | 142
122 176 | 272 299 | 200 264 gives -3.2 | 138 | 139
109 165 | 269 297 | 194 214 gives -0.8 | 134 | 139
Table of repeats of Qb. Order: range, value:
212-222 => 145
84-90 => 136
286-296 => 141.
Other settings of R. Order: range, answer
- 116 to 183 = 138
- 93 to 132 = 128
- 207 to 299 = 144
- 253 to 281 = 138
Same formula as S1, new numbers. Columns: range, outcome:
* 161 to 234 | 156.5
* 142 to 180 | 151.5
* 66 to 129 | 141.6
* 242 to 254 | 151.4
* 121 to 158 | 143.9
